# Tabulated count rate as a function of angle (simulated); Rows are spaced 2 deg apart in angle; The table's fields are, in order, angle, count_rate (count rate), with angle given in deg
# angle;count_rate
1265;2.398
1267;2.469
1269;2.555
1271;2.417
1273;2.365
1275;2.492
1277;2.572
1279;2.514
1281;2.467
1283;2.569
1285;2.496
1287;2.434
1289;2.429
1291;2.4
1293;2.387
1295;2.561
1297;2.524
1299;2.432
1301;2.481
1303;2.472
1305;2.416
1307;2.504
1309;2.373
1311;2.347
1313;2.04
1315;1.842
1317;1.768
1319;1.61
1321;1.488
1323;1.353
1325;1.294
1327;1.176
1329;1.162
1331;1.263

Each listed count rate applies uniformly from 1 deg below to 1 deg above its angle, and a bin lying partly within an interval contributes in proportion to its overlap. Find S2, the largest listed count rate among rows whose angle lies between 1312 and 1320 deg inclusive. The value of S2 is 2.04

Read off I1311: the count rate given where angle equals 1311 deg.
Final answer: 2.347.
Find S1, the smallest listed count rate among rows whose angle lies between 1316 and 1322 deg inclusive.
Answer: 1.488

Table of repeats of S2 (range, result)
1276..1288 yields 2.572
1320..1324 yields 1.488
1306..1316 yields 2.504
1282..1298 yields 2.569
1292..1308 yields 2.561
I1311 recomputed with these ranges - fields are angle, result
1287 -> 2.434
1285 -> 2.496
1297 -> 2.524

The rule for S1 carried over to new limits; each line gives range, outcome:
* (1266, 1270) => 2.469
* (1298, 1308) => 2.416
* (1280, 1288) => 2.434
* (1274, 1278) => 2.492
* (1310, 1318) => 1.768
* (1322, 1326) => 1.294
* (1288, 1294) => 2.387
